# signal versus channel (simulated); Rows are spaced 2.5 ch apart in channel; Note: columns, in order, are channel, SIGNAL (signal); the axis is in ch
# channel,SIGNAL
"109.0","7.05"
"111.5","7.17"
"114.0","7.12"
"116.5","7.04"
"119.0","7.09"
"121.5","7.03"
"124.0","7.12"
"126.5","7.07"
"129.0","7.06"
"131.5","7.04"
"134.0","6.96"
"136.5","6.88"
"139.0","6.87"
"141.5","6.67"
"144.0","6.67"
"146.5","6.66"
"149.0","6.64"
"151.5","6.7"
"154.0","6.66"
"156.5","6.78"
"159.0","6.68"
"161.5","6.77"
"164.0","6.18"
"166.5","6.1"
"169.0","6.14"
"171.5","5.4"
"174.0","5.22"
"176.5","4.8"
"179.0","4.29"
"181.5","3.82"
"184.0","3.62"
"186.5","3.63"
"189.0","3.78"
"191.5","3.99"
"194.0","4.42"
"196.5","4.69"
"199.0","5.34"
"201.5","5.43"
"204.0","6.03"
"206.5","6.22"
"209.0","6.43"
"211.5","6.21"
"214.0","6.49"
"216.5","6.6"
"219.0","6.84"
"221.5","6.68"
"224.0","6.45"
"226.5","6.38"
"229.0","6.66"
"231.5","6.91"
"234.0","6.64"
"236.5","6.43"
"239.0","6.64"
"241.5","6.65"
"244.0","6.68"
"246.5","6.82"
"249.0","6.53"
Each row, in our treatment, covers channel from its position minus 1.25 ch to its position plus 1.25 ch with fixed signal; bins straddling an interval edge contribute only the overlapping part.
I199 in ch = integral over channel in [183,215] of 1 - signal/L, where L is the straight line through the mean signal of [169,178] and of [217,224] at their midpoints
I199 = 5.15 ch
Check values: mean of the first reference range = 5.26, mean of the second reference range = 6.69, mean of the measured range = 5.1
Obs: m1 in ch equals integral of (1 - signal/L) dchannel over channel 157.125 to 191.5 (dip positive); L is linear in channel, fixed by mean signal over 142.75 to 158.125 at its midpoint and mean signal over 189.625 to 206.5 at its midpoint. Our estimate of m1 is 4.72 ch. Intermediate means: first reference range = 6.68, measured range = 5.1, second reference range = 5.03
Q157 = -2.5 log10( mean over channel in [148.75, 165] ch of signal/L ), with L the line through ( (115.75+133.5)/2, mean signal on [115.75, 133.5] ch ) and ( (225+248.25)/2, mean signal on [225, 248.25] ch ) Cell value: 0.05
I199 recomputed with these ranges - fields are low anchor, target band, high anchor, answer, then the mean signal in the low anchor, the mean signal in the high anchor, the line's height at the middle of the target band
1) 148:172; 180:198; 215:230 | 6.90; 6.43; 6.6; 6.51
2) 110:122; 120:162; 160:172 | -1.33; 7.09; 6.17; 6.63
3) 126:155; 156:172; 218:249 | 1.09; 6.82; 6.64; 6.77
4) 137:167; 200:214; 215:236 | 1.15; 6.63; 6.64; 6.64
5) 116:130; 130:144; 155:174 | -0.17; 7.07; 6.23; 6.79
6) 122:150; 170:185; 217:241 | 4.88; 6.88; 6.63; 6.77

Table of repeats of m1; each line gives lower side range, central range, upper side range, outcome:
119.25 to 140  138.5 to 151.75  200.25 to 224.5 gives 0.4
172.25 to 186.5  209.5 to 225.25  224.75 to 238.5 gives -1.5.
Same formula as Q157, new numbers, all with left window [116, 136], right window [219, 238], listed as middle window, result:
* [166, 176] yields 0.216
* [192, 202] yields 0.355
